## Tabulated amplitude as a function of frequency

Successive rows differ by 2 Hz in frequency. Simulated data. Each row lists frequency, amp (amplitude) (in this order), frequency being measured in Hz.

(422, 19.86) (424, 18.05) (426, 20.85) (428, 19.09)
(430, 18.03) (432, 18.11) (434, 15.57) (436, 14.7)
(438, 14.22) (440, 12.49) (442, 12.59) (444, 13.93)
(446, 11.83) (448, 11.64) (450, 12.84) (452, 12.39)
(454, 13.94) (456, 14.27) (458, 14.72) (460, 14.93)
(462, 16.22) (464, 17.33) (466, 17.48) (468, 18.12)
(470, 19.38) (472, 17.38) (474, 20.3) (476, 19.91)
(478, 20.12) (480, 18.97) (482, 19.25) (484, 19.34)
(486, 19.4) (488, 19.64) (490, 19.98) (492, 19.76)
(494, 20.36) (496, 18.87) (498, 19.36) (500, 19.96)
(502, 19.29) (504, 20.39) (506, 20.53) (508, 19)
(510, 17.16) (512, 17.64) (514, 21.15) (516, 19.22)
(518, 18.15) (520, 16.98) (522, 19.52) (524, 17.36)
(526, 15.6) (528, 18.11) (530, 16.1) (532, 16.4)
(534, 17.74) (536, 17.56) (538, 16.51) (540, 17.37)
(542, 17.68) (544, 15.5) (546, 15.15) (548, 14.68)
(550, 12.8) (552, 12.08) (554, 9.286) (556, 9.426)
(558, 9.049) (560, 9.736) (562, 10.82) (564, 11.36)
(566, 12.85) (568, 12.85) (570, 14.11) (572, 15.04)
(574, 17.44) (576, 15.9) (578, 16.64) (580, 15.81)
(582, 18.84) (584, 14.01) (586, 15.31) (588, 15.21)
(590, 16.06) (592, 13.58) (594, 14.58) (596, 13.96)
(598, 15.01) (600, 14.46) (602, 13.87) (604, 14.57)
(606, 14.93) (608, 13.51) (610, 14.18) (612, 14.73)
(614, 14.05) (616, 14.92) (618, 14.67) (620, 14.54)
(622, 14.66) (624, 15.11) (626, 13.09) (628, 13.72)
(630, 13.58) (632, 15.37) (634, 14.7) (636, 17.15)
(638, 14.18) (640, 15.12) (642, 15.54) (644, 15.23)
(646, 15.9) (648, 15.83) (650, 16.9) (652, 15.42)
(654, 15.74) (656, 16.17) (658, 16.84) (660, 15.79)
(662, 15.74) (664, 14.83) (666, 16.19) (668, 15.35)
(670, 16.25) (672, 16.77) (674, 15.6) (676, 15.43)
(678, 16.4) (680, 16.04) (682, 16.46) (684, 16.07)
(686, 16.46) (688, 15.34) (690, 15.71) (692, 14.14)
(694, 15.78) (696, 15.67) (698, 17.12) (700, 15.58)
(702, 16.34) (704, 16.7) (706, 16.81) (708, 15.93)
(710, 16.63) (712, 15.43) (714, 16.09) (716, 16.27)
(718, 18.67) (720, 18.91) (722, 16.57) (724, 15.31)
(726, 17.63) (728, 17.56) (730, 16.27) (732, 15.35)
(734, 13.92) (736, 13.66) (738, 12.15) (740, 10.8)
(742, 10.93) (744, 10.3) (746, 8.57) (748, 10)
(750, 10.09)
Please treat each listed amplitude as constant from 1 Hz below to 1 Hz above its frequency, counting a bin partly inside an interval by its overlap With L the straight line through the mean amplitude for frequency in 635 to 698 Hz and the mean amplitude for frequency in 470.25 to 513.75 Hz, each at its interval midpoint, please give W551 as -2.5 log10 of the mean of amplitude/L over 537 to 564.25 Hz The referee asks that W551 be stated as 0.37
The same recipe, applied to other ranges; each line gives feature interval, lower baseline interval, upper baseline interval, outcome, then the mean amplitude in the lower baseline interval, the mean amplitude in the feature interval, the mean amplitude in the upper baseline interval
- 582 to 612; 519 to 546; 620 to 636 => 0.05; 17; 14.7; 14.5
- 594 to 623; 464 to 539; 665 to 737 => 0.20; 18.7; 14.4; 16.1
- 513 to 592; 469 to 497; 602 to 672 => 0.15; 19.5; 15.2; 15.1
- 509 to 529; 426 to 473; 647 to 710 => -0.16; 15.4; 18.1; 16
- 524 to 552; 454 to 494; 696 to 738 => 0.10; 18.2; 16.1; 16.2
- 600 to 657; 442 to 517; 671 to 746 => 0.09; 17.7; 14.9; 15.5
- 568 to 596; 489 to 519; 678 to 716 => 0.17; 19.4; 15.4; 16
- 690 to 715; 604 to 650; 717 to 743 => -0.06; 14.8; 16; 15.2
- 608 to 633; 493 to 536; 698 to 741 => 0.19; 18.5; 14.3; 15.9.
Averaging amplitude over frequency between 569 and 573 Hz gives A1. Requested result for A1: 14.6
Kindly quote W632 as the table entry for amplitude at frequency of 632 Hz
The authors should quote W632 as 15.37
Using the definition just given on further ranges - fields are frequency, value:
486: 19.4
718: 18.67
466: 17.48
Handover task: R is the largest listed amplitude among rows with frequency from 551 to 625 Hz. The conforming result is 18.84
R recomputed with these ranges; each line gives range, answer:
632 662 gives 17.15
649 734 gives 18.91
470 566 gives 21.15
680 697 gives 16.46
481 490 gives 19.98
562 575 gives 17.44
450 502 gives 20.36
